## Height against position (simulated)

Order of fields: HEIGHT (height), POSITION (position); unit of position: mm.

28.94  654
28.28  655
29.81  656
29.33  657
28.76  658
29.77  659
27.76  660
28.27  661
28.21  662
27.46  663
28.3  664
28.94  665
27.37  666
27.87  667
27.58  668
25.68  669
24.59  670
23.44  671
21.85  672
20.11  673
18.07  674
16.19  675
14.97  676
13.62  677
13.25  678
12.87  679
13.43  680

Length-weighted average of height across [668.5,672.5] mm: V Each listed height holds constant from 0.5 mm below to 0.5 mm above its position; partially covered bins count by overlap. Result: 23.9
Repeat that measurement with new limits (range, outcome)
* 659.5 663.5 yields 27.9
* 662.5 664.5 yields 27.9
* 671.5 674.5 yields 20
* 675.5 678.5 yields 13.9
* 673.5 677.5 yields 15.7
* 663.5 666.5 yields 28.2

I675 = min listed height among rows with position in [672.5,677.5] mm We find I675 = 13.62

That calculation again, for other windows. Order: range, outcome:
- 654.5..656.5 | 28.28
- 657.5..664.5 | 27.46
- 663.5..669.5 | 25.68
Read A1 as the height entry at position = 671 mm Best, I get 23.44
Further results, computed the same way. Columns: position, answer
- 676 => 14.97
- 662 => 28.21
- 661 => 28.27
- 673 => 20.11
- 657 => 29.33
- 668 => 27.58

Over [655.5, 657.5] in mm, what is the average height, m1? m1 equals 29.6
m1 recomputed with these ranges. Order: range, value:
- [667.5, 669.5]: 26.6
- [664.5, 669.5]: 27.5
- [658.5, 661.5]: 28.6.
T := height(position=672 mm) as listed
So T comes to 21.85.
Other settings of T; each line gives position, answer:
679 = 12.87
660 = 27.76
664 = 28.3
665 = 28.94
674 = 18.07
